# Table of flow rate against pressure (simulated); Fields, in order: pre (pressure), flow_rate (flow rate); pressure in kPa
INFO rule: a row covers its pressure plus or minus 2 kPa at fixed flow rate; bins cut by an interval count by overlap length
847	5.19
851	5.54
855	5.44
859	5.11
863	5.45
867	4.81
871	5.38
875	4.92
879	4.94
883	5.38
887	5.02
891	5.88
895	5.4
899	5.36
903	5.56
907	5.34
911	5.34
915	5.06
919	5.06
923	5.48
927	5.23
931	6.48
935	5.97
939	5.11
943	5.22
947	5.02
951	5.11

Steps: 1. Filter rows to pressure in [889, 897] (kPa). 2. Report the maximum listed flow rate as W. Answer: 5.88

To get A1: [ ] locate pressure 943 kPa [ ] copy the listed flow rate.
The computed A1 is 5.22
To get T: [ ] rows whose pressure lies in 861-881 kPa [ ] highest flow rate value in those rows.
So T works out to 5.45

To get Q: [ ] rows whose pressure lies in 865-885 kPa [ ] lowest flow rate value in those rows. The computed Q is 4.81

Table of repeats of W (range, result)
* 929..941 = 6.48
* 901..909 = 5.56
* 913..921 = 5.06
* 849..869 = 5.54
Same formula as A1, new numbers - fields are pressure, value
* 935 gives 5.97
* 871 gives 5.38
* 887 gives 5.02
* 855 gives 5.44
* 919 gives 5.06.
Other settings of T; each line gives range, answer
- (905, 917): 5.34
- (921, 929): 5.48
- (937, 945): 5.22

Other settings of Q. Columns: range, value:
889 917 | 5.06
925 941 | 5.11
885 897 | 5.02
